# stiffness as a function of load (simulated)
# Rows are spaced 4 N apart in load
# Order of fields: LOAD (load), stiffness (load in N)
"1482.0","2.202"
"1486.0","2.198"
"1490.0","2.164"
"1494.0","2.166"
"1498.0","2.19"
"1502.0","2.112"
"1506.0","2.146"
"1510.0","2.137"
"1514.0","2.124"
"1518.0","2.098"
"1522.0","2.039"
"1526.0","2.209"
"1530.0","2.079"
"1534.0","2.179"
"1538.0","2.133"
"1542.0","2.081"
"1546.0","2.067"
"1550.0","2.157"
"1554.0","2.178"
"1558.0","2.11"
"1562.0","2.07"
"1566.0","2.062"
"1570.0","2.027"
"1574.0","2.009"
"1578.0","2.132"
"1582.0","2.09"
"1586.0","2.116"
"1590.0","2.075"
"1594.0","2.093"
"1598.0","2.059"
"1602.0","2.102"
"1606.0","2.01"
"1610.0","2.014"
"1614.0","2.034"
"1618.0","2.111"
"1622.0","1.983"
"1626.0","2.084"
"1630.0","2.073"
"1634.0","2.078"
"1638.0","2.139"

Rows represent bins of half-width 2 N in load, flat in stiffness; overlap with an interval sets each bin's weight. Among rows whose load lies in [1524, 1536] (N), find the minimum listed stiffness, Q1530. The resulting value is 2.079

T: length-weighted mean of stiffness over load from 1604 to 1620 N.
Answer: 2.04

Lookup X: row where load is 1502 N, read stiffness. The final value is 2.112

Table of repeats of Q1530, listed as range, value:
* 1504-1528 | 2.039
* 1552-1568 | 2.062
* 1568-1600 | 2.009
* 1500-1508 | 2.112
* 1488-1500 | 2.164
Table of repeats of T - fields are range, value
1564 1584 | 2.06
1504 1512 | 2.14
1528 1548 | 2.11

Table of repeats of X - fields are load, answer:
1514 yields 2.124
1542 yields 2.081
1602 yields 2.102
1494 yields 2.166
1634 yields 2.078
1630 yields 2.073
